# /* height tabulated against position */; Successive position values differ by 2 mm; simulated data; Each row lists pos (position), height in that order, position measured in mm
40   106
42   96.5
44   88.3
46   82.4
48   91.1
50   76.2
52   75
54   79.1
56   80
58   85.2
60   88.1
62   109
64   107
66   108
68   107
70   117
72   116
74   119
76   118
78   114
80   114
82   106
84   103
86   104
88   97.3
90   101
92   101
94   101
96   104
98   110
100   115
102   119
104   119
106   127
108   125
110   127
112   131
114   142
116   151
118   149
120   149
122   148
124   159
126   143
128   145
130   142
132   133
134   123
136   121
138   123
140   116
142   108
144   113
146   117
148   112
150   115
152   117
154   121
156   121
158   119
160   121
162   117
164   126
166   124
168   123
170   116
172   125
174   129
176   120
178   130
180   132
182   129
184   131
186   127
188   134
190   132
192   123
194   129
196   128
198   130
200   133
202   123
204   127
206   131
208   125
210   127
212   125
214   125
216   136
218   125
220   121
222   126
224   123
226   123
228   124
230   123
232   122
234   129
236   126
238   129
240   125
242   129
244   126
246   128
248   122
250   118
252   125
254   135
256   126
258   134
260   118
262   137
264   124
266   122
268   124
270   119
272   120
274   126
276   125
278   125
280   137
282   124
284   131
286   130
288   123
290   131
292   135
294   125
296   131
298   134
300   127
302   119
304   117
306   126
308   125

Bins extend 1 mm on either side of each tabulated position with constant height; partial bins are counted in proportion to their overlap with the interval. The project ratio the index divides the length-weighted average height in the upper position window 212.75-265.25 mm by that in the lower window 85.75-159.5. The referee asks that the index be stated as 1.02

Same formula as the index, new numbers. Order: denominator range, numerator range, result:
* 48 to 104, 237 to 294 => 1.23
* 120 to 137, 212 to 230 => 0.90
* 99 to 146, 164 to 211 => 0.97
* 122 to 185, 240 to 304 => 1.01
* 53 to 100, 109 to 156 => 1.25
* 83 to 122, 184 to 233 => 1.05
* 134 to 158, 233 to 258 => 1.08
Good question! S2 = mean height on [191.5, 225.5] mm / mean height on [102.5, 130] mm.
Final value 0.9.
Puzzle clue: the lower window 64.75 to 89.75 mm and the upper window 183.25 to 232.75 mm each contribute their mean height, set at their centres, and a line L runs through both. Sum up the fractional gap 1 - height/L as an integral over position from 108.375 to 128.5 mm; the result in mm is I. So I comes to -5.0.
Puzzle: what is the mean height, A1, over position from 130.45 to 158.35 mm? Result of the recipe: 119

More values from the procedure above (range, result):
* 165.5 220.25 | 127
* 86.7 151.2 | 124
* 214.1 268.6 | 126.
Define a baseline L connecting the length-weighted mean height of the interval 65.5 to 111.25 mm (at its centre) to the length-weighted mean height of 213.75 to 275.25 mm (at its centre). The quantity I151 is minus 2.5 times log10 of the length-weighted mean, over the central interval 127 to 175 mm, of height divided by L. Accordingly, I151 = -0.04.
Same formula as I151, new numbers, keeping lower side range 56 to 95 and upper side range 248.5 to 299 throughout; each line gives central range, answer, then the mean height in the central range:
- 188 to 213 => -0.078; 128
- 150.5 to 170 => -0.054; 121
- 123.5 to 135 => -0.250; 140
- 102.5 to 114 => -0.165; 127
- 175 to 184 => -0.100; 128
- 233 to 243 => -0.038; 128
